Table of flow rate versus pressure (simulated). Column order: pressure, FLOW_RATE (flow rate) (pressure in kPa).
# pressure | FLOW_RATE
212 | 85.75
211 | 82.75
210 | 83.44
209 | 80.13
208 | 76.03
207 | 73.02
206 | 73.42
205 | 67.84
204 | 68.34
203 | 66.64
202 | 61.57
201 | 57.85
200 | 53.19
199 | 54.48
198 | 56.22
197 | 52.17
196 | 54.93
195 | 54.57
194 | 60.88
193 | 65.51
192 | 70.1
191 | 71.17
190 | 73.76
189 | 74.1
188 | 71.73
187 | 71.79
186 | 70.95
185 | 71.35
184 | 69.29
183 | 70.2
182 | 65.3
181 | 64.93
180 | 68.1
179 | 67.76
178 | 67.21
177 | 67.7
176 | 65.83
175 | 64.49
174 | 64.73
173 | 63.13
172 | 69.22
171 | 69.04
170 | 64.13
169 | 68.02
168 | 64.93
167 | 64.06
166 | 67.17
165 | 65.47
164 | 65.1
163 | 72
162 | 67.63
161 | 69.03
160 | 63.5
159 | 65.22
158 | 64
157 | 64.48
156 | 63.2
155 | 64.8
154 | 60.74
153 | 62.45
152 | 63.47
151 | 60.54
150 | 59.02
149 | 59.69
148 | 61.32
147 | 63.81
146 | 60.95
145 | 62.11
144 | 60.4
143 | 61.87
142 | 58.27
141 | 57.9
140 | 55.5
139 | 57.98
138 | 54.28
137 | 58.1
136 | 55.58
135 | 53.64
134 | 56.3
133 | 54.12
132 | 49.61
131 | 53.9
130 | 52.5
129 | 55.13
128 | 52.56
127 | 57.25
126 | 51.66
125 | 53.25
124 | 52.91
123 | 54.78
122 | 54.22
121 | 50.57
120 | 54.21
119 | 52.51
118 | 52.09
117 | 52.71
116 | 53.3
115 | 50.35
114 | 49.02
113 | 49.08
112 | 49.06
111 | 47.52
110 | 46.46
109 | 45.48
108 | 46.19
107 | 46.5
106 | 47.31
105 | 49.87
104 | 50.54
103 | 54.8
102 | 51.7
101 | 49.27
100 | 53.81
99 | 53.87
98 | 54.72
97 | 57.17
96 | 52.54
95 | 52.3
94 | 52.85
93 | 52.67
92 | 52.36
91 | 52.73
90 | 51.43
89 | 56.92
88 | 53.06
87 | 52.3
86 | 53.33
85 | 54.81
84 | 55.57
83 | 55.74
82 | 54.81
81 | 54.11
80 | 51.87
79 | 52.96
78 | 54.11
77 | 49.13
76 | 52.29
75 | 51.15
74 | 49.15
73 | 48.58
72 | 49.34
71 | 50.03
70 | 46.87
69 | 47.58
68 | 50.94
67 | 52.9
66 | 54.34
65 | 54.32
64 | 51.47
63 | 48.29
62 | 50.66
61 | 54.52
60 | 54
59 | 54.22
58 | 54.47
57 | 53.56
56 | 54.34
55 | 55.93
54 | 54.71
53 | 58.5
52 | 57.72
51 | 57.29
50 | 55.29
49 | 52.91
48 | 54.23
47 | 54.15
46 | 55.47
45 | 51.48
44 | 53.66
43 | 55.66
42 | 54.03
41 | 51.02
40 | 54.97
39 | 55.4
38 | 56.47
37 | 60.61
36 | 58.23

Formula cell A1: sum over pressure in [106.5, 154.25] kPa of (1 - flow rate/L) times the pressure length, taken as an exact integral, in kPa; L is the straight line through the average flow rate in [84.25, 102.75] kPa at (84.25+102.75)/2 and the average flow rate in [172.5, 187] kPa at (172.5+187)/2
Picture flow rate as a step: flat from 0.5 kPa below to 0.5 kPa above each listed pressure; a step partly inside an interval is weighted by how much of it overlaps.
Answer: 3.7 kPa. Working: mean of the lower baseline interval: 53.3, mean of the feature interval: 54.8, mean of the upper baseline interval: 67.4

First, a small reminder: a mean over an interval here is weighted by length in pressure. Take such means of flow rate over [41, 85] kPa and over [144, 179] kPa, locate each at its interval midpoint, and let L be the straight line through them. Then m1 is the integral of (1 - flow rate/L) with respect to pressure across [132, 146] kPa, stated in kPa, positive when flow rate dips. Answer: 1.1 kPa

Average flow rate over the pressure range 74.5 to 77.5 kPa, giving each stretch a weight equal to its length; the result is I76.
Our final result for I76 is 50.9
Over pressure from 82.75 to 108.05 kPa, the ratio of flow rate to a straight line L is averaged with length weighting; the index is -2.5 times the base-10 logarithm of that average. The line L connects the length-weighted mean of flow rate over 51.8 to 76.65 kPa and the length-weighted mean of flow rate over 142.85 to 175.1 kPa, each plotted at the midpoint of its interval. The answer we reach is 0.07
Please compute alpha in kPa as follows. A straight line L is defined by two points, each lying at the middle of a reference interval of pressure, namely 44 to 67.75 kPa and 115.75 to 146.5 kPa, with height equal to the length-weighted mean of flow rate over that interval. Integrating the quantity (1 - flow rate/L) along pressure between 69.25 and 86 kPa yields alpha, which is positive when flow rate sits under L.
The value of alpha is 0.8 kPa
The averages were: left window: 54.1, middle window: 51.9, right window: 55.2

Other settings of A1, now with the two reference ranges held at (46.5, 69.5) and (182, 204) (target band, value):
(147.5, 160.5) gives -0.23 kPa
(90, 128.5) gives 4.16 kPa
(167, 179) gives -0.62 kPa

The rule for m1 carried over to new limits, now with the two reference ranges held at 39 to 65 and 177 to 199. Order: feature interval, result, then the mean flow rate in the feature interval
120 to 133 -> 1.6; 53.3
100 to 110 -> 1.6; 49.2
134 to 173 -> 0.3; 62.5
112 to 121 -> 1.3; 51.5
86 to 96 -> 0.8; 53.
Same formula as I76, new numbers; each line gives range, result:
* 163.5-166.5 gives 65.9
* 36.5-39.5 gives 57.5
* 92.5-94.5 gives 52.8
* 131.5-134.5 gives 53.3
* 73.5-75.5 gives 50.1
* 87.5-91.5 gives 53.5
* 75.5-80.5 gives 52.1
